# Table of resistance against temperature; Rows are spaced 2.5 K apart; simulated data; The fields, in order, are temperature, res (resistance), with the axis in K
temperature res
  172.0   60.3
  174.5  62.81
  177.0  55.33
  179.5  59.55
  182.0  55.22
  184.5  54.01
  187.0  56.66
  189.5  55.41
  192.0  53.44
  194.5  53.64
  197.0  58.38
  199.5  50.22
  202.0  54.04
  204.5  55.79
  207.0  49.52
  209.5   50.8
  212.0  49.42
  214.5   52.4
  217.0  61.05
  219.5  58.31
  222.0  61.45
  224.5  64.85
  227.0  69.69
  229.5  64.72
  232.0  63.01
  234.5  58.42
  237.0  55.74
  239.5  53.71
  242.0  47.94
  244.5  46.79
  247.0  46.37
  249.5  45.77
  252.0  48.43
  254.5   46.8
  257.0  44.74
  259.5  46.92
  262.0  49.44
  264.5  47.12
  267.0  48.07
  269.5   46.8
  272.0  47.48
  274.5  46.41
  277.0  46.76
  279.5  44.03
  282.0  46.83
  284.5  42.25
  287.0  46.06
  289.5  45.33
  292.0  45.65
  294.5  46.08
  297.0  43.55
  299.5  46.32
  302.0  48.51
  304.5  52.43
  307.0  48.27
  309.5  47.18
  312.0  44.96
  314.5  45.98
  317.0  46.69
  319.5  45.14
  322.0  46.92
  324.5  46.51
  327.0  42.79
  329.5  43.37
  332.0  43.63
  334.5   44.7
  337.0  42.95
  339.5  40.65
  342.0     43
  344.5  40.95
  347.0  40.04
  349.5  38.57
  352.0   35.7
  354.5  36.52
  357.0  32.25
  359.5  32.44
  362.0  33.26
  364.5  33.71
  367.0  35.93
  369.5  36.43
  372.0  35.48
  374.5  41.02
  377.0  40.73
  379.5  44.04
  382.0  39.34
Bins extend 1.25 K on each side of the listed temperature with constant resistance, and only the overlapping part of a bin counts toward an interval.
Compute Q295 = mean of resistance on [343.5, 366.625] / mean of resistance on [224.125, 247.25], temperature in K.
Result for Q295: 0.63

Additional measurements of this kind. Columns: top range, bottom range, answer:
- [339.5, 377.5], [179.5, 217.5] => 0.69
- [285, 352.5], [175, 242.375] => 0.79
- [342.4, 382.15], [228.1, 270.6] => 0.74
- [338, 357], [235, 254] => 0.79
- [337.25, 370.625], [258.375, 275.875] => 0.78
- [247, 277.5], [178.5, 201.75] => 0.85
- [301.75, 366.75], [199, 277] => 0.80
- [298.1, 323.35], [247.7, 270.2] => 1.00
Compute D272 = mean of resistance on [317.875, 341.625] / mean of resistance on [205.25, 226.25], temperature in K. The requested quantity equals 0.8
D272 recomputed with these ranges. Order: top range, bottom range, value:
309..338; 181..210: 0.83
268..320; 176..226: 0.83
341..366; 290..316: 0.78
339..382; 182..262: 0.70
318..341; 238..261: 0.93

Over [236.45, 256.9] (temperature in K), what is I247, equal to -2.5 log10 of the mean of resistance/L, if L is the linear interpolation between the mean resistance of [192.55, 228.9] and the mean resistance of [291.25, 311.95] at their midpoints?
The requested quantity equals 0.09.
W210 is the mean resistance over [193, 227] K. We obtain 55.9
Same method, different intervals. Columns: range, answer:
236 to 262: 48.3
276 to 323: 46.3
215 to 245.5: 58.7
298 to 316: 47.6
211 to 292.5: 51.2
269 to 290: 45.8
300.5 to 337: 46.1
